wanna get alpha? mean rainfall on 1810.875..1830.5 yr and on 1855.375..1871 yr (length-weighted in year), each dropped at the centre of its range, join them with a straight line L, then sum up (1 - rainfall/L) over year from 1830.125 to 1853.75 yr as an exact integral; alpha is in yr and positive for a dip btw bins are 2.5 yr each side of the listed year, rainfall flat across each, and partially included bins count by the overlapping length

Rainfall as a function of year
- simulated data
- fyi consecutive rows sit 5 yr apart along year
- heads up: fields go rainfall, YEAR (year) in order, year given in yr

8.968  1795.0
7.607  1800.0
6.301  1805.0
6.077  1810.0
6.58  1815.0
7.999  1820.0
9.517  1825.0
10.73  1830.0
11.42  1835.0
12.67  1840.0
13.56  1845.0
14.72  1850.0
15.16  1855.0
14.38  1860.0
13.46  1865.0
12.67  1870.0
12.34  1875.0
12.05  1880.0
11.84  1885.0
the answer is -4.1 yr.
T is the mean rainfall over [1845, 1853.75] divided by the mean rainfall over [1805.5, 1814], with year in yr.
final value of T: 2.3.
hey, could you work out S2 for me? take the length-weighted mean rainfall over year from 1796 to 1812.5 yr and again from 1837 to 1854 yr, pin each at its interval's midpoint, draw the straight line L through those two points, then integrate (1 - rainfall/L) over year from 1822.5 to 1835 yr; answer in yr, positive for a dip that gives 0.7 yr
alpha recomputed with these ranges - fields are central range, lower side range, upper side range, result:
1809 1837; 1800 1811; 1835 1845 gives 2.54 yr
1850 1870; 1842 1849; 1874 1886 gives -1.72 yr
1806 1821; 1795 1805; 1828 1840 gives 3.99 yr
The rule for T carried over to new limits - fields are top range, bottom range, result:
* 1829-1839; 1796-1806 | 1.55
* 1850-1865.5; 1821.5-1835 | 1.42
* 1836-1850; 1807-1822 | 1.94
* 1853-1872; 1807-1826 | 1.89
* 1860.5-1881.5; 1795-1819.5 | 1.83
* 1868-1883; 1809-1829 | 1.56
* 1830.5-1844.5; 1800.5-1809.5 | 1.85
